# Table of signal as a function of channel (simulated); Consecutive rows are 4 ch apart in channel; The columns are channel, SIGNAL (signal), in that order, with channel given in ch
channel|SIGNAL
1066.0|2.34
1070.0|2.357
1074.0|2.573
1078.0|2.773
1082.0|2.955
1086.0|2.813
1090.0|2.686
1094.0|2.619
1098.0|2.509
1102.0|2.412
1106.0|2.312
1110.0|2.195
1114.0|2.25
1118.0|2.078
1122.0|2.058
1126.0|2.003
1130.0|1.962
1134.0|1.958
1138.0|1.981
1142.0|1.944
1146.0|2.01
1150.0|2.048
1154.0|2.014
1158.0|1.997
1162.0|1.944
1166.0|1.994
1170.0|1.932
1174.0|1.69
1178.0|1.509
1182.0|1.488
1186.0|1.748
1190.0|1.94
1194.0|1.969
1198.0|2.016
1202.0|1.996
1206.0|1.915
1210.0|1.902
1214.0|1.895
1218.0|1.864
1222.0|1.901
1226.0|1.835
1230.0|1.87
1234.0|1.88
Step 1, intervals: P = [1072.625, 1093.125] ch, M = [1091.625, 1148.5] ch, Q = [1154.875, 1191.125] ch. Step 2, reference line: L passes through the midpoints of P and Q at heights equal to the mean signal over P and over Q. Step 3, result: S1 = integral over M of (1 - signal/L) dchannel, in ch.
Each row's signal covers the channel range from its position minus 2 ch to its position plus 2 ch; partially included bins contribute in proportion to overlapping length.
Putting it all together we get 4.87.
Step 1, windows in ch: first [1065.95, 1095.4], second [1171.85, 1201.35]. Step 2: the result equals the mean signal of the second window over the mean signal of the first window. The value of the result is 0.67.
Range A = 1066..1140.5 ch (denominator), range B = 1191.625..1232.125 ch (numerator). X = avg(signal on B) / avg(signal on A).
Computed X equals 0.81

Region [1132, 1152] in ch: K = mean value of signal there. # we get 1.99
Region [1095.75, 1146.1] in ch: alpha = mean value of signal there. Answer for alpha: 2.14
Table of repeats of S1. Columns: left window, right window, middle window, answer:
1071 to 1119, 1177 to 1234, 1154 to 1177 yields 2.1 ch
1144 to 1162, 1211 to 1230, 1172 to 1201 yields 2.5 ch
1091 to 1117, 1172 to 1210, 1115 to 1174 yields 3.5 ch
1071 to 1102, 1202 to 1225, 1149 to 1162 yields 1.4 ch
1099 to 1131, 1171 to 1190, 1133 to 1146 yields 0.1 ch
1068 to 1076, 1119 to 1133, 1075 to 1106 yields -4.6 ch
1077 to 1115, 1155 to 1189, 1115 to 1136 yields 2.2 ch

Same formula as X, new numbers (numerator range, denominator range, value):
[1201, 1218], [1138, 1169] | 0.96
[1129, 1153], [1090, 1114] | 0.82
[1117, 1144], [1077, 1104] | 0.74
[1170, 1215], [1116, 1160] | 0.91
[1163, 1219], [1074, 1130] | 0.76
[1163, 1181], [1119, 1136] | 0.89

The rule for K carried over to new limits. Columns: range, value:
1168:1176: 1.81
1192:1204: 1.99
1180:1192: 1.73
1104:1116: 2.25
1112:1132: 2.07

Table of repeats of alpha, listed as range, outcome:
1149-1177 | 1.93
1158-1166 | 1.97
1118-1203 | 1.92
